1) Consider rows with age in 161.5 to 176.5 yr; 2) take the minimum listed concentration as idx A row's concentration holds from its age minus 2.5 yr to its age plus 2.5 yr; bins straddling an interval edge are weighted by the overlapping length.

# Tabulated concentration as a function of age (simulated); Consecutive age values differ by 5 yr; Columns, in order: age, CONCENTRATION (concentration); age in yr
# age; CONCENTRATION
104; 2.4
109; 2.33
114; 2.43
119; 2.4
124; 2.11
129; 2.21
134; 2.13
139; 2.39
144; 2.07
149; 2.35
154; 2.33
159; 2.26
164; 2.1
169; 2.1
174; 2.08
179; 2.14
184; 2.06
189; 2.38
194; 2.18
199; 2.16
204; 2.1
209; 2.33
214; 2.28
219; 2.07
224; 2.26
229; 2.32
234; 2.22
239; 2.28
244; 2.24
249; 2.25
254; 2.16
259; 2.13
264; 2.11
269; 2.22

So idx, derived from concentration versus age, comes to 2.08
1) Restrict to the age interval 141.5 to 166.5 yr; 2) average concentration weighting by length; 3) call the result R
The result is 2.22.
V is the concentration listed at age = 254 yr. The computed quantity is 2.16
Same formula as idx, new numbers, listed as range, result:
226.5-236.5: 2.22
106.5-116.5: 2.33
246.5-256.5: 2.16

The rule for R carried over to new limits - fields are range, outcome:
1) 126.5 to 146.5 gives 2.2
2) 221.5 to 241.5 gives 2.27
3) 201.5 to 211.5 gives 2.21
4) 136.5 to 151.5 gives 2.27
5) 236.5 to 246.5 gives 2.26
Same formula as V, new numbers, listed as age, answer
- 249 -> 2.25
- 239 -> 2.28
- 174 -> 2.08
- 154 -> 2.33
